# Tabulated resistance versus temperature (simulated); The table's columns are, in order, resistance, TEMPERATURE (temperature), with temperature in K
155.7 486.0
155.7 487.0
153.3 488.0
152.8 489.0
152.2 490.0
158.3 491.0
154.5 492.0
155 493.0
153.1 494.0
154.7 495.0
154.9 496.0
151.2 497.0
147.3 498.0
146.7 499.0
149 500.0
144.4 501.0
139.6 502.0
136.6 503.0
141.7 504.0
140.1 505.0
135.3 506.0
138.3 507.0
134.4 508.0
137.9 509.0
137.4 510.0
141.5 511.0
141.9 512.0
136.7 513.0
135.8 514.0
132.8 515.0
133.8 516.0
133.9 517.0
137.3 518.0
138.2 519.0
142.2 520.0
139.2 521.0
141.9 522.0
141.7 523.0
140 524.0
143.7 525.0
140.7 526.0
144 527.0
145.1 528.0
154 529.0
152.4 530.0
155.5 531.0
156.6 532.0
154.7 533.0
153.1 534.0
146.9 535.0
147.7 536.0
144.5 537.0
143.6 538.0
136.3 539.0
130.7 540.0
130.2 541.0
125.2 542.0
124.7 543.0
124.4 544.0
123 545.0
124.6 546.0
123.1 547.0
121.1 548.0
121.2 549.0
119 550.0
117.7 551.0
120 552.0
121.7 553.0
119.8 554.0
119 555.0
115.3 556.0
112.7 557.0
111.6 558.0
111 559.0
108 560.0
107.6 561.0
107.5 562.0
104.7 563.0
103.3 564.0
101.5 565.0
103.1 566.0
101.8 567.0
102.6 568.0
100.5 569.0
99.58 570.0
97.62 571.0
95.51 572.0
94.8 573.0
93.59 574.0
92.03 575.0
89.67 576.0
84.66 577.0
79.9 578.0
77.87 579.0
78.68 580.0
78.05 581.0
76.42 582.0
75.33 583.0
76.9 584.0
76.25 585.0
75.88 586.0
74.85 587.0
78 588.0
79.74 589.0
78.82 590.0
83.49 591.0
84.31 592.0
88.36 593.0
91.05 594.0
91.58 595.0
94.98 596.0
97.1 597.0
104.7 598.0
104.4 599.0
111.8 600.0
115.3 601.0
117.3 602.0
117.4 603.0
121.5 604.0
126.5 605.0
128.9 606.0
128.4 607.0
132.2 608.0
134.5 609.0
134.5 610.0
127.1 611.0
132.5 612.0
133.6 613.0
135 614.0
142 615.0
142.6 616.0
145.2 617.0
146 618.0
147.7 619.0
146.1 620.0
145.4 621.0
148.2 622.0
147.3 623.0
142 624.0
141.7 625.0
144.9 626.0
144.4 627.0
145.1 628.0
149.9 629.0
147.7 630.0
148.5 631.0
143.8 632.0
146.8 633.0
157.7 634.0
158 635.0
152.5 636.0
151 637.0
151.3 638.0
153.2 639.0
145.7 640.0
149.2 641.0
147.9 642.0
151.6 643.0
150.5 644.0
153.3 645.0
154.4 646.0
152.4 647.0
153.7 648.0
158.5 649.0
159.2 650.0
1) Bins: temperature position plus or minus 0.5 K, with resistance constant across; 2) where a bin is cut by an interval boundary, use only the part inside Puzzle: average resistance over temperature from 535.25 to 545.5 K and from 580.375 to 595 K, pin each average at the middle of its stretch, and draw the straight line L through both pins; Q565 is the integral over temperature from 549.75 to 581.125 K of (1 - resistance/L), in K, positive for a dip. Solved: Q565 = 0.93 K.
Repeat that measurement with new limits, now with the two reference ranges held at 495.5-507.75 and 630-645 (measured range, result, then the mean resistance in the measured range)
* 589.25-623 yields 6.42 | 121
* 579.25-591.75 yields 5.92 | 77.8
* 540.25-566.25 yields 5.29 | 116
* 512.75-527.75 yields 0.58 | 139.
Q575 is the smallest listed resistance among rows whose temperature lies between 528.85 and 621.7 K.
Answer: 74.85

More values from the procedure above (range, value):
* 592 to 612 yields 84.31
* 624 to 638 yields 141.7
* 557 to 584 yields 75.33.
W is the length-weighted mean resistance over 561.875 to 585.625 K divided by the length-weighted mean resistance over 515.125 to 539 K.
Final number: 0.63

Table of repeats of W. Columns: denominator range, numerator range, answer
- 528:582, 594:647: 1.18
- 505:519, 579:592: 0.57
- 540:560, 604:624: 1.15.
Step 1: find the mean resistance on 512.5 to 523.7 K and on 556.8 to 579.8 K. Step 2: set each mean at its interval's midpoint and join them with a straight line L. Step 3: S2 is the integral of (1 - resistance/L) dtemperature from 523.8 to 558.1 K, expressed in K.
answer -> -3.79 K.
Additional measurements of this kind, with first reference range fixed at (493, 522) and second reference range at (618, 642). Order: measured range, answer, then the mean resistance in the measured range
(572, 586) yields 6.02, 82.8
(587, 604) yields 5.81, 96.3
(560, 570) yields 2.83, 104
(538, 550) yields 1.44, 126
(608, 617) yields 0.71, 136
